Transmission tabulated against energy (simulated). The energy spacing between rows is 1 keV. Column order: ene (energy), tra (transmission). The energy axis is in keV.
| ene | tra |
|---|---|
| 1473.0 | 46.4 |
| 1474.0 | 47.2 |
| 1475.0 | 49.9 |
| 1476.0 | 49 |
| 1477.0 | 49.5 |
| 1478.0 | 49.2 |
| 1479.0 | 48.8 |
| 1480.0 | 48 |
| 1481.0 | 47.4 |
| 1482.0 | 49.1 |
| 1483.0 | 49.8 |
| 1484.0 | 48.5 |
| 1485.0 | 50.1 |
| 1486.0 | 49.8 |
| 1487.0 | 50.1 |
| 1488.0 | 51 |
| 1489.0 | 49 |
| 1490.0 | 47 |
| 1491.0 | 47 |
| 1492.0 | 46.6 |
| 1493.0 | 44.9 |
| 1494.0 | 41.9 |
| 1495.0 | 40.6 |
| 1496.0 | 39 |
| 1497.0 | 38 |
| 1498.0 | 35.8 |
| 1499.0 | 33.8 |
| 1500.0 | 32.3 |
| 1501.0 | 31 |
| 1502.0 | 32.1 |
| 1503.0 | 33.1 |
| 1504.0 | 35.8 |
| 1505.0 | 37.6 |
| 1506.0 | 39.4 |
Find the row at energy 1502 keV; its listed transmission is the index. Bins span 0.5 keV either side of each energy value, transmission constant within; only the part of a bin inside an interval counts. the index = 32.1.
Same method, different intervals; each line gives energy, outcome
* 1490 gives 47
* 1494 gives 41.9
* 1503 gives 33.1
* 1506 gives 39.4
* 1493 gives 44.9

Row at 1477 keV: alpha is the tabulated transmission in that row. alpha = 49.5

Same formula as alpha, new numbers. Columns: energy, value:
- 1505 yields 37.6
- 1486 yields 49.8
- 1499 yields 33.8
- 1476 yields 49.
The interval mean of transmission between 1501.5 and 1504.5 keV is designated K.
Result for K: 33.7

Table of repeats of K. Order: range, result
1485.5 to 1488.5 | 50.3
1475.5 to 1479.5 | 49.1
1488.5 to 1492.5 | 47.4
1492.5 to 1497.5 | 40.9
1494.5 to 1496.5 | 39.8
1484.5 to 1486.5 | 50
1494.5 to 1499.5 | 37.4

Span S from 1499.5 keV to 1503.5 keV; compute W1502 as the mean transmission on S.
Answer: 32.1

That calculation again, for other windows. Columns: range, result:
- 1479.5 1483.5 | 48.6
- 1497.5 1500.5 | 34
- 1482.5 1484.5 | 49.1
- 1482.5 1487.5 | 49.7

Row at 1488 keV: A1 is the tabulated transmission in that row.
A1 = 51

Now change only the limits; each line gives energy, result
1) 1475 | 49.9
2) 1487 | 50.1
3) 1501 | 31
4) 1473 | 46.4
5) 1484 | 48.5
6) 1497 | 38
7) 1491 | 47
